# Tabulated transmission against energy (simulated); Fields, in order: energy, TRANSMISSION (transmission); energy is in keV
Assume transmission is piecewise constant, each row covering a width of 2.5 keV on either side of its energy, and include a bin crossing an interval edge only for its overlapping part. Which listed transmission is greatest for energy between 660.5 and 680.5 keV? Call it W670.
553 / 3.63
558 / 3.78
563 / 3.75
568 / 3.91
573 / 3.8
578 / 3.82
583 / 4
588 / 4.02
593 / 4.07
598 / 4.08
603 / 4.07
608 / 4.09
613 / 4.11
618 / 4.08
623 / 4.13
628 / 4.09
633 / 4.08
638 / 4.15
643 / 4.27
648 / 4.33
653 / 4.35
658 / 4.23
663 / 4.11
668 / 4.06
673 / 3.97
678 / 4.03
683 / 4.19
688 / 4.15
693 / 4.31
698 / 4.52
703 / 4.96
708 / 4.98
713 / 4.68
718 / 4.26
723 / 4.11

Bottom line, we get 4.11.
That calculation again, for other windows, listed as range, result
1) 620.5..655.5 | 4.35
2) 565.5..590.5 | 4.02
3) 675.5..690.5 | 4.19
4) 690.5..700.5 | 4.52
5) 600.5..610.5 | 4.09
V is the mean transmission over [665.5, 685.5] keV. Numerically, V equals 4.06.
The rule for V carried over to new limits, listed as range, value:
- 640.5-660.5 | 4.29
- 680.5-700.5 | 4.29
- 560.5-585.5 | 3.86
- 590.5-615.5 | 4.08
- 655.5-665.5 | 4.17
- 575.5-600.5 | 4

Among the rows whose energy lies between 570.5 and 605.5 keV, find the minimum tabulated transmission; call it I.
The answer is 3.8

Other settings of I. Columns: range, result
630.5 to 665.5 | 4.08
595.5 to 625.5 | 4.07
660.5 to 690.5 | 3.97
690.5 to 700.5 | 4.31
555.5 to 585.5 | 3.75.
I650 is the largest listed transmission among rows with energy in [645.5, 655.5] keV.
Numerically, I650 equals 4.35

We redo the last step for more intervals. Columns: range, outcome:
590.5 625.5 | 4.13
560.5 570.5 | 3.91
